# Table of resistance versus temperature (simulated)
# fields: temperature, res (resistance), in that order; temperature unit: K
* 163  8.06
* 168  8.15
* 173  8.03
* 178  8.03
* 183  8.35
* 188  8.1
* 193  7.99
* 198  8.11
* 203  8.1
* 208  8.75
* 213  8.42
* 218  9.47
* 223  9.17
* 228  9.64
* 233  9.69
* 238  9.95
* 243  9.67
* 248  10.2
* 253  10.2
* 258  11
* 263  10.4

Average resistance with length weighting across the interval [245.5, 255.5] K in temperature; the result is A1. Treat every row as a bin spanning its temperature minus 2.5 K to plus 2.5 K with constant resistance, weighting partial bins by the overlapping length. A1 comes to 10.2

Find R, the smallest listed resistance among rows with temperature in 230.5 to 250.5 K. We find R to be 9.67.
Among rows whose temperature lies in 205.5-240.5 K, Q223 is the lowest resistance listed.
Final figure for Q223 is 8.42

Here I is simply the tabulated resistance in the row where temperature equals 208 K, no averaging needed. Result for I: 8.75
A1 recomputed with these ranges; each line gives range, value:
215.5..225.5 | 9.32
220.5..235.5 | 9.5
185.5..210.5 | 8.21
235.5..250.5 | 9.94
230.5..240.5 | 9.82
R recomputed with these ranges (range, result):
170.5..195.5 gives 7.99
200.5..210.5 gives 8.1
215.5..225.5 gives 9.17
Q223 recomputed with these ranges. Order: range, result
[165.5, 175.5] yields 8.03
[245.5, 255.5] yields 10.2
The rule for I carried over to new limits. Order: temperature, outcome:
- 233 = 9.69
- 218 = 9.47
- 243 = 9.67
